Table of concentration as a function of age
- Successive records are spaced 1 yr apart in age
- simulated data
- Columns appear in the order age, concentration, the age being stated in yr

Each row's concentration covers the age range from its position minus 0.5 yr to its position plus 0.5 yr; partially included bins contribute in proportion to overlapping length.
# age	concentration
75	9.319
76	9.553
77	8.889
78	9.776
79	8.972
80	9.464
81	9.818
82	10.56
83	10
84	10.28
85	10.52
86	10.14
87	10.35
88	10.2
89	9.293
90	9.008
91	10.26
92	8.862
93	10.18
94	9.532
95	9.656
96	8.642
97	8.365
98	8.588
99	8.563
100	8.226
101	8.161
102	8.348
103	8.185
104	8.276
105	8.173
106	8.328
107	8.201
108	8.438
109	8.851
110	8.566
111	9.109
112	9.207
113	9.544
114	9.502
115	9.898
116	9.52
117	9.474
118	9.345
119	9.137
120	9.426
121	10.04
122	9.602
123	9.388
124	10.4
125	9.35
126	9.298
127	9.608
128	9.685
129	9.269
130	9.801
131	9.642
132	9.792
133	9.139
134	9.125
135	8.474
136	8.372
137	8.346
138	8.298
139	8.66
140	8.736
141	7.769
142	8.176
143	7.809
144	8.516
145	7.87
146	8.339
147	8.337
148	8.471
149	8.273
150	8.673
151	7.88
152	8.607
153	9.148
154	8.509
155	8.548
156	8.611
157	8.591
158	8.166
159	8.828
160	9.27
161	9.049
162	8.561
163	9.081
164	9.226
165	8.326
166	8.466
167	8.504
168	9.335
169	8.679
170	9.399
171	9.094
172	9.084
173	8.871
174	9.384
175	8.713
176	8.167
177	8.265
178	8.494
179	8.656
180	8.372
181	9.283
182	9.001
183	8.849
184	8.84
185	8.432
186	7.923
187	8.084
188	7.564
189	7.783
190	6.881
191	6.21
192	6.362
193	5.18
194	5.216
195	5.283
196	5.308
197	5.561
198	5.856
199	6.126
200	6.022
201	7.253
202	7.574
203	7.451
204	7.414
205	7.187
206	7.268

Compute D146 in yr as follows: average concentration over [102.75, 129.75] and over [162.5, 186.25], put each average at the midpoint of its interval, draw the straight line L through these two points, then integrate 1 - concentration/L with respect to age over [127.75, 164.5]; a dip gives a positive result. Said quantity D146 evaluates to 1.2 yr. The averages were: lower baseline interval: 9.19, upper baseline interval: 8.78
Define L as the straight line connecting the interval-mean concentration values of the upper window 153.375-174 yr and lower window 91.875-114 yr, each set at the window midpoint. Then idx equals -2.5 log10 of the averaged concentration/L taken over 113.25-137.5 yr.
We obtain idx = -0.08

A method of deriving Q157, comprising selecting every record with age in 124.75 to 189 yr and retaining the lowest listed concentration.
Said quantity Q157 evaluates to 7.564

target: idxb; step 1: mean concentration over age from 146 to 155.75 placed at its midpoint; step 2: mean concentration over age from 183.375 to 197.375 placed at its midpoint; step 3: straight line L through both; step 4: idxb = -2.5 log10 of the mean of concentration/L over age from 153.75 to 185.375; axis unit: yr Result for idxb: -0.15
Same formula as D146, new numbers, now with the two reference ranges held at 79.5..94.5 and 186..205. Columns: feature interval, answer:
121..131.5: -1.1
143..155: -0.6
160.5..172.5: -2.3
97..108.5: 1.3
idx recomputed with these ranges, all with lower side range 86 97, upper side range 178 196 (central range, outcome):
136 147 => 0.028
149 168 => -0.074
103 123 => 0.002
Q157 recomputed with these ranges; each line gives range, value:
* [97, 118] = 8.161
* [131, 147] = 7.769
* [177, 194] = 5.18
